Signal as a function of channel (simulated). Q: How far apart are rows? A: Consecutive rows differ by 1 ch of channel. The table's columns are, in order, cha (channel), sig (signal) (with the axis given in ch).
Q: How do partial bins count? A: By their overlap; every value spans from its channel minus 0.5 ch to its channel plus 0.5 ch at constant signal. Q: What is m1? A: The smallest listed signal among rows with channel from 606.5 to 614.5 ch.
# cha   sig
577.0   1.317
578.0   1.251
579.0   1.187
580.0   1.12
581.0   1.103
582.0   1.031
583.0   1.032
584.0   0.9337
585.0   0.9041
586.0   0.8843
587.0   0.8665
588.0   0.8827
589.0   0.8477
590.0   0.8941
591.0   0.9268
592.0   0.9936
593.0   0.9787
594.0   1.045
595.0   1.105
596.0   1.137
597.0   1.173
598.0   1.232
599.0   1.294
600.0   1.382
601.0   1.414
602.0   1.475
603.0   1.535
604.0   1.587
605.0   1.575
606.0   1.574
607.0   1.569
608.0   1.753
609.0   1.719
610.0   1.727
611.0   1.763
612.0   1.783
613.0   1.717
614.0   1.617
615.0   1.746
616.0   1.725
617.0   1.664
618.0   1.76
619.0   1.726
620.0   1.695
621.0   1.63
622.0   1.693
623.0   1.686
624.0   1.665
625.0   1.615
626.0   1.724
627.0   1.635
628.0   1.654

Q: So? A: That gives 1.569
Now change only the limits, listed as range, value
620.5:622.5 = 1.63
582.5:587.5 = 0.8665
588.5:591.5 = 0.8477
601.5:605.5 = 1.475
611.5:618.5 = 1.617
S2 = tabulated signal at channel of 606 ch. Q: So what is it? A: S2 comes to 1.574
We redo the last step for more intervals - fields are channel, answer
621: 1.63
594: 1.045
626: 1.724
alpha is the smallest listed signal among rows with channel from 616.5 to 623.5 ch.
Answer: 1.63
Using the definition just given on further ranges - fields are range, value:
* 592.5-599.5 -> 0.9787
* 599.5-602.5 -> 1.382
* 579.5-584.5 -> 0.9337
